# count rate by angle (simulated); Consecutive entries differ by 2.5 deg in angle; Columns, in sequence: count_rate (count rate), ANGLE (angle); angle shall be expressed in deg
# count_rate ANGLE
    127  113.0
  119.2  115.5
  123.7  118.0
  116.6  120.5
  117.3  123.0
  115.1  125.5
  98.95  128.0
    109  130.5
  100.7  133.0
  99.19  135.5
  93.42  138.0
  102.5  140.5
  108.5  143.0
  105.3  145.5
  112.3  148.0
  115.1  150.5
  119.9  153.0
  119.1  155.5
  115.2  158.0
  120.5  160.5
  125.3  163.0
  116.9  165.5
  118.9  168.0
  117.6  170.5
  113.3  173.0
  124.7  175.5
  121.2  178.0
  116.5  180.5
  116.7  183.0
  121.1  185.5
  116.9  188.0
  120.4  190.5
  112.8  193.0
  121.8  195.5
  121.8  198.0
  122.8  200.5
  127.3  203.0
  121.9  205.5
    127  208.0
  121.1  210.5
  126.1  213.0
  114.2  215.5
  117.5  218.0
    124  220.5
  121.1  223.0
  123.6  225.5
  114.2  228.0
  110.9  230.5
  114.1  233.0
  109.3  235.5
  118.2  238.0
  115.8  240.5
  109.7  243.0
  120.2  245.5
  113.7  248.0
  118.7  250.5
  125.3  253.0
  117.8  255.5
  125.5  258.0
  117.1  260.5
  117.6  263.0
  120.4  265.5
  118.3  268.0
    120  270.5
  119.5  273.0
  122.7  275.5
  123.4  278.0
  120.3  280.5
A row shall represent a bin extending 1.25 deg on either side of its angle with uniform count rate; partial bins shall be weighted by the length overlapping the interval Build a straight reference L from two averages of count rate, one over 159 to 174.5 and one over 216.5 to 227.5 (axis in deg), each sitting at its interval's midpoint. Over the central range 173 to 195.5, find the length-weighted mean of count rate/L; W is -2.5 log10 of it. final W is 0.01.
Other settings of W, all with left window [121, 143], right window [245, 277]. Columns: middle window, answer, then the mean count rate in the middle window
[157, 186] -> -0.09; 119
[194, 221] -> -0.08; 122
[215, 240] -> -0.01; 117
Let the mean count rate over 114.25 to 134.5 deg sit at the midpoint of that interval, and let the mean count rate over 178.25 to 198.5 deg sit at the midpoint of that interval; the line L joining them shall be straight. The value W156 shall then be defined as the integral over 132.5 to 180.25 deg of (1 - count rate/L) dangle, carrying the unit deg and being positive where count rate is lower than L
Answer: 0.9 deg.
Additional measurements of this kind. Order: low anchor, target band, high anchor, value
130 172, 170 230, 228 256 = -3.3 deg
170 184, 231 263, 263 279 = 0.8 deg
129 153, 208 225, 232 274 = -1.1 deg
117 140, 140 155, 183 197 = 0.0 deg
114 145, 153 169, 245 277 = -1.1 deg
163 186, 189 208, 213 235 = -0.5 deg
